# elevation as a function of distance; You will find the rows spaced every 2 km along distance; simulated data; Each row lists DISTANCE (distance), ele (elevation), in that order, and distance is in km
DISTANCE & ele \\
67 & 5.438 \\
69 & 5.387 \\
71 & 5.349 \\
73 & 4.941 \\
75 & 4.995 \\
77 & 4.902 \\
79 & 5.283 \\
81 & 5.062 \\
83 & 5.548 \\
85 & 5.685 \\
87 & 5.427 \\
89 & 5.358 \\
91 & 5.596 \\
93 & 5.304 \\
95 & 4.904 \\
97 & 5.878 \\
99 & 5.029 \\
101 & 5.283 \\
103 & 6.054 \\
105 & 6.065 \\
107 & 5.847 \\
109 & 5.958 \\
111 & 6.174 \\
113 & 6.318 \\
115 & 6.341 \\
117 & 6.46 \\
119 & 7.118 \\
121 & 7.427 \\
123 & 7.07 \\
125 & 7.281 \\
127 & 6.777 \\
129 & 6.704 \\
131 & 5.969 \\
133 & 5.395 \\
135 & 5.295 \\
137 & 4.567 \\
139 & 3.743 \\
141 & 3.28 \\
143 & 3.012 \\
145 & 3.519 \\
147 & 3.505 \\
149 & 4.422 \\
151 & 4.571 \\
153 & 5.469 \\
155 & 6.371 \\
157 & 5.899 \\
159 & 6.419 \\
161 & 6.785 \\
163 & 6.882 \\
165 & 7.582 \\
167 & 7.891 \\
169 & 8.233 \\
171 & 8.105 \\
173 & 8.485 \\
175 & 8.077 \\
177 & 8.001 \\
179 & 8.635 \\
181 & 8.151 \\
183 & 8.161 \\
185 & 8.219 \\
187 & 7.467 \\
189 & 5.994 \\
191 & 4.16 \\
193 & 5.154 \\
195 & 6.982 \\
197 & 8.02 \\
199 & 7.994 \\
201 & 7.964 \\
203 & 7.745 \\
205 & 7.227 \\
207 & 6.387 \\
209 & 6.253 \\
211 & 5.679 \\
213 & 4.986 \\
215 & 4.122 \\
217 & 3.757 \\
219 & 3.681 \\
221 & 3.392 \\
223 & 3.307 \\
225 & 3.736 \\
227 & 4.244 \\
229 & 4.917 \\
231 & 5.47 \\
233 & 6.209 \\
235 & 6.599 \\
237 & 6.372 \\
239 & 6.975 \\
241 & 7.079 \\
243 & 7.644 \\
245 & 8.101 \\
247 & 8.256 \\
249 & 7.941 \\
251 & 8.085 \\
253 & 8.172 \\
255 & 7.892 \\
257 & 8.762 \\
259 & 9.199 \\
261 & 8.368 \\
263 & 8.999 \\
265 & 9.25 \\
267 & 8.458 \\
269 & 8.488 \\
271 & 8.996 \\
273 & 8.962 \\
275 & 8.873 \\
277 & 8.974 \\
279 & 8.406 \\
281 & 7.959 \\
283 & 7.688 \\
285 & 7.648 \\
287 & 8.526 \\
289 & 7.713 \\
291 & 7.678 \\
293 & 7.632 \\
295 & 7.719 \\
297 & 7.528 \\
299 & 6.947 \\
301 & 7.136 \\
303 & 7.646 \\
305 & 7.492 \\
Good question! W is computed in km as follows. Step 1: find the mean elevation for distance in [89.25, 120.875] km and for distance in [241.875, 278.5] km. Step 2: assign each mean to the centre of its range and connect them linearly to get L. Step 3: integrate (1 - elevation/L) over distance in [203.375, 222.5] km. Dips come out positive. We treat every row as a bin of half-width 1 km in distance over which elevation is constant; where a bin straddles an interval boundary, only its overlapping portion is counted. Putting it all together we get 6.5 km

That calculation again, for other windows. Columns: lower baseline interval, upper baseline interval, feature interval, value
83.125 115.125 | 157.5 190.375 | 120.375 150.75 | 6.50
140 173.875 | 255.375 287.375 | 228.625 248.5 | 2.49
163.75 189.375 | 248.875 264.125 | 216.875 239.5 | 9.30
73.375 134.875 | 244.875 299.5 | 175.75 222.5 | 5.06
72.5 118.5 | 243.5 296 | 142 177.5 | 2.05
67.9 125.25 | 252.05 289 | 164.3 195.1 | -1.76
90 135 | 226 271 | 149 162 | 1.52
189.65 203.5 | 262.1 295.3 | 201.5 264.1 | 9.00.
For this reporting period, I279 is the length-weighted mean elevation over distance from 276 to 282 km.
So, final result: 8.45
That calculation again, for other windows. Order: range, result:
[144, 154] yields 4.3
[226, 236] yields 5.49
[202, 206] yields 7.49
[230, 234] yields 5.84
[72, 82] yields 5.04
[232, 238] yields 6.39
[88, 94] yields 5.42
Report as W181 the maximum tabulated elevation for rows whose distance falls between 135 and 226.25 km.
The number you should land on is 8.635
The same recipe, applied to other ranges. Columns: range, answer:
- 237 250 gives 8.256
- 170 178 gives 8.485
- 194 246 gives 8.101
